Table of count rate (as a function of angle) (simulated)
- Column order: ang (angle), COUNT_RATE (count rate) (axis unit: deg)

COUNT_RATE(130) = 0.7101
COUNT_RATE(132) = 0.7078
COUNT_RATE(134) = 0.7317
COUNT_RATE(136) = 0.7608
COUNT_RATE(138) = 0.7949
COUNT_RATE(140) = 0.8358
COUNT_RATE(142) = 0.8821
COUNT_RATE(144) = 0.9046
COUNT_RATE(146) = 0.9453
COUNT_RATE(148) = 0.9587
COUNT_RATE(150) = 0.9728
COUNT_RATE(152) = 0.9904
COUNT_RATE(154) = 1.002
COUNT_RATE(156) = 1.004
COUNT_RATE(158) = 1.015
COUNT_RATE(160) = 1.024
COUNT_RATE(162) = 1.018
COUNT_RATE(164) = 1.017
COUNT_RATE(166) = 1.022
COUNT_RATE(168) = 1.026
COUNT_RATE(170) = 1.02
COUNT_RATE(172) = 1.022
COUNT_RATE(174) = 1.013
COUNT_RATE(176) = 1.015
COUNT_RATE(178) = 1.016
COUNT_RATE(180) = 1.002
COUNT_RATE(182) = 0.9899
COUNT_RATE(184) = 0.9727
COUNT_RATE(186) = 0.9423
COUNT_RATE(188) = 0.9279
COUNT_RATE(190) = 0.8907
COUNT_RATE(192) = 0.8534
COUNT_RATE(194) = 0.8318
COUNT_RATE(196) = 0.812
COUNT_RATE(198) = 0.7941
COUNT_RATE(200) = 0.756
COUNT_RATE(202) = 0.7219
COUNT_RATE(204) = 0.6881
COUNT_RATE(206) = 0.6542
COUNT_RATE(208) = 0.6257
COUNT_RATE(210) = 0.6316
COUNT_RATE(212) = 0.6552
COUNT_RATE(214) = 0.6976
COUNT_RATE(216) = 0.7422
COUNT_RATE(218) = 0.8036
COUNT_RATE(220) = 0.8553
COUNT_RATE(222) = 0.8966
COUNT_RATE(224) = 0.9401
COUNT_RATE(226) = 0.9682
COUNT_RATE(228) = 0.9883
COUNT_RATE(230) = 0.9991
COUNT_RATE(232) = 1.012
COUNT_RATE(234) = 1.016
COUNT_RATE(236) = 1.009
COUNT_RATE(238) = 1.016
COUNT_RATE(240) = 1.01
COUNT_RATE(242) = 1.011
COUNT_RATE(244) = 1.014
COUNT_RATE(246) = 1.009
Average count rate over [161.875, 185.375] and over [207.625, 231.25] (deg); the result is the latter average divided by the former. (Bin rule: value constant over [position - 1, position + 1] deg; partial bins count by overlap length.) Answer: 0.8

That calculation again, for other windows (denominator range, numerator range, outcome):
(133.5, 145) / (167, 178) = 1.24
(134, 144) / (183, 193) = 1.12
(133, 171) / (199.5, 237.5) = 0.88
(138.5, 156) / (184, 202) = 0.91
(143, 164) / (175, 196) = 0.95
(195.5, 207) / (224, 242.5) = 1.36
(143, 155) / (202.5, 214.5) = 0.69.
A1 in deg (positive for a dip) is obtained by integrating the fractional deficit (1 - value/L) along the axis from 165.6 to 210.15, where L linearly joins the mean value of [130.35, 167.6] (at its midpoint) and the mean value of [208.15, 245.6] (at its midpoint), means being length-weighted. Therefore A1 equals 1.3 deg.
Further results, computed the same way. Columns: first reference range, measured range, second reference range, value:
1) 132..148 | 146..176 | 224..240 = -4.6 deg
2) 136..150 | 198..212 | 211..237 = 3.2 deg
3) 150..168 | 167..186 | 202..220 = -2.1 deg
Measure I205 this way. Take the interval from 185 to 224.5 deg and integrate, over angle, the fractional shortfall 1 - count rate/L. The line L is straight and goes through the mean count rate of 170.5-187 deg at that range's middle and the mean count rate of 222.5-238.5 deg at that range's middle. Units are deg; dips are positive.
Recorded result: 8.3 deg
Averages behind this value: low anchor 0.997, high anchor 0.99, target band 0.784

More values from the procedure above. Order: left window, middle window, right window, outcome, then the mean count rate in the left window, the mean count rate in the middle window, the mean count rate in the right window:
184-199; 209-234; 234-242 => 2.8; 0.872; 0.856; 1.01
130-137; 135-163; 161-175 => -2.5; 0.73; 0.936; 1.02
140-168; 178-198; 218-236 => 1.1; 0.978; 0.913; 0.954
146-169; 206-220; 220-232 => 3.8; 1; 0.702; 0.954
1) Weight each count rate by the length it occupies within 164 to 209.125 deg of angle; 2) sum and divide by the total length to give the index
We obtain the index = 0.893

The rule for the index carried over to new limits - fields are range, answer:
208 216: 0.667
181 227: 0.811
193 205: 0.767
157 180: 1.02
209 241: 0.89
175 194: 0.95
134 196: 0.95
